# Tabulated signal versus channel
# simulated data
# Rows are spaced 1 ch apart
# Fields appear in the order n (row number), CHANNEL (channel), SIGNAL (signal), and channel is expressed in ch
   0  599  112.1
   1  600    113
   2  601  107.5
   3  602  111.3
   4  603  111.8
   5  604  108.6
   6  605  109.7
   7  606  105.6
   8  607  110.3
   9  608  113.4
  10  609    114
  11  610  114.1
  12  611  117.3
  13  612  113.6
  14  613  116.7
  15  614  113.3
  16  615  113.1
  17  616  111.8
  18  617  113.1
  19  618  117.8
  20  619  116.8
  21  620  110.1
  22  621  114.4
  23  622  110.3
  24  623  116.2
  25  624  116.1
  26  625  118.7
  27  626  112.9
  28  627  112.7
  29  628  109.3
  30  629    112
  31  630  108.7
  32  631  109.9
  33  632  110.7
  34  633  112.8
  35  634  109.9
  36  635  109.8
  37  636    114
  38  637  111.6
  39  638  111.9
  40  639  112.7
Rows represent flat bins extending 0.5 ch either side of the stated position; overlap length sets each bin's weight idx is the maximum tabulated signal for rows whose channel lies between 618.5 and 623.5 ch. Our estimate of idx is 116.8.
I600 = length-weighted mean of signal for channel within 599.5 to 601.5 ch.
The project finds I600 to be 110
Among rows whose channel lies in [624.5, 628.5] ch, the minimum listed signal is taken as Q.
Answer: 109.3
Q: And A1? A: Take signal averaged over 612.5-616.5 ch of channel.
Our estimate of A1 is 114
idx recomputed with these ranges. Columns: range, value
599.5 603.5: 113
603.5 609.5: 114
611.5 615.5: 116.7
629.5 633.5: 112.8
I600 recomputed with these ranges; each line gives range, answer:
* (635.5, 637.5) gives 113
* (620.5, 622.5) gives 112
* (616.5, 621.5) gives 114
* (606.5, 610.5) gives 113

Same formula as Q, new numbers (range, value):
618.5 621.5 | 110.1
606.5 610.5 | 110.3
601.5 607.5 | 105.6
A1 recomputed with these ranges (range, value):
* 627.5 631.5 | 110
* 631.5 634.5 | 111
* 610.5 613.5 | 116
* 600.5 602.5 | 109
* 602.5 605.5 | 110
